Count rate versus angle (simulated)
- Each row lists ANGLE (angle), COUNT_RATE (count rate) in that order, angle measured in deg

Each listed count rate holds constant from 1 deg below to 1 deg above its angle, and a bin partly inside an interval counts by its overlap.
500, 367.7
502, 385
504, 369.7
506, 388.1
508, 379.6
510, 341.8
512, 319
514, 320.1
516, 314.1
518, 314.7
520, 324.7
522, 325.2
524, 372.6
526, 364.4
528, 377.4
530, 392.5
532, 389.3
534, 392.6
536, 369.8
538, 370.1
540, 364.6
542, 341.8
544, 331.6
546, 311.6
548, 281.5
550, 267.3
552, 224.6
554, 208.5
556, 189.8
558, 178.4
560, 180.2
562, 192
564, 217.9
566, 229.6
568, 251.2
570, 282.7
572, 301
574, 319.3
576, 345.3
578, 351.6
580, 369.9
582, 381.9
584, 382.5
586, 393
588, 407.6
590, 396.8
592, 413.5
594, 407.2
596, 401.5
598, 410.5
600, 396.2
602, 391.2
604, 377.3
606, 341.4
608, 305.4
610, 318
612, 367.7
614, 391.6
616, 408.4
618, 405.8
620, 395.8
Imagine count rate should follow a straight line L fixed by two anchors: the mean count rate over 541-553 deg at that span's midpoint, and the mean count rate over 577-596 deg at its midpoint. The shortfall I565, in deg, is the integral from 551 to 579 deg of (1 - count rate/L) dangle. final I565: 7.6 deg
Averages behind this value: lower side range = 293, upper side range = 390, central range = 248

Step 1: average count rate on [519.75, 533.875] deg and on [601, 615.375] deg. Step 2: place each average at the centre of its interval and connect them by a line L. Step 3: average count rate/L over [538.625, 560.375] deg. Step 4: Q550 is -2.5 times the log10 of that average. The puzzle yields 0.343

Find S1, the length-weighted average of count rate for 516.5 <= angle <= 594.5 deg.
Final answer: 320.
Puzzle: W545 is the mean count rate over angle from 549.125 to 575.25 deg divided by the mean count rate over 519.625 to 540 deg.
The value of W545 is 0.6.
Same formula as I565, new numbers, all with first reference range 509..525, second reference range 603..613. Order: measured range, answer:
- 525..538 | -1.9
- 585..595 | -1.9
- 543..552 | 1.2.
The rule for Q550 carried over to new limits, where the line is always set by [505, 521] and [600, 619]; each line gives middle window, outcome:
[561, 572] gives 0.42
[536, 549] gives 0.03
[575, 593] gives -0.06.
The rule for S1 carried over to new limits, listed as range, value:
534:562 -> 279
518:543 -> 363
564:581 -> 301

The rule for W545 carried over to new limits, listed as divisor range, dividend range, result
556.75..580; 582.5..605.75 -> 1.50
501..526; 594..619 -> 1.09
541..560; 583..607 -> 1.54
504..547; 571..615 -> 1.05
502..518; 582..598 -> 1.15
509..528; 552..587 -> 0.83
